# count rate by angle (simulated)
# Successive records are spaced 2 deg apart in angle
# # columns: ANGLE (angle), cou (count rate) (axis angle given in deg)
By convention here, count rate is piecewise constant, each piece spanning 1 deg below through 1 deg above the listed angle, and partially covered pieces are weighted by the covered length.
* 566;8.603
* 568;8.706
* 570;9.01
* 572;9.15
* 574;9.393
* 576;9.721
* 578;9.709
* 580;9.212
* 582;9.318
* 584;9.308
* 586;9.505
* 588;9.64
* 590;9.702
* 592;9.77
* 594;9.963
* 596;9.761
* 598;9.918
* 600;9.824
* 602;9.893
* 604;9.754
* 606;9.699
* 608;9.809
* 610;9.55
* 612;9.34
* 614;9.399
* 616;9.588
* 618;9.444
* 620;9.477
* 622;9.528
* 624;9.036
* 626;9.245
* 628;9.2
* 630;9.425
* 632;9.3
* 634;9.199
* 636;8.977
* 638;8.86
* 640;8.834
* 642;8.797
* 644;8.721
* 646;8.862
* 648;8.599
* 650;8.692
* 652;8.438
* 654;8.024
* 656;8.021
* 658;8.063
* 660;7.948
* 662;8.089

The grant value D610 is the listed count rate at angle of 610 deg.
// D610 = 9.55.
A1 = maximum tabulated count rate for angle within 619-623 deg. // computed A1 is 9.528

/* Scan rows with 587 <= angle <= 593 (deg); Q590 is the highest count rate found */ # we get 9.77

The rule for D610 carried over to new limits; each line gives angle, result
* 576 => 9.721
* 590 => 9.702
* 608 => 9.809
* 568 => 8.706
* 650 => 8.692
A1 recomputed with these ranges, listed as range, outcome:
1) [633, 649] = 9.199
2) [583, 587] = 9.505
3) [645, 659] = 8.862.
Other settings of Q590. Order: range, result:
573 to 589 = 9.721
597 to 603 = 9.918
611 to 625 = 9.588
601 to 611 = 9.893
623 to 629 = 9.245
